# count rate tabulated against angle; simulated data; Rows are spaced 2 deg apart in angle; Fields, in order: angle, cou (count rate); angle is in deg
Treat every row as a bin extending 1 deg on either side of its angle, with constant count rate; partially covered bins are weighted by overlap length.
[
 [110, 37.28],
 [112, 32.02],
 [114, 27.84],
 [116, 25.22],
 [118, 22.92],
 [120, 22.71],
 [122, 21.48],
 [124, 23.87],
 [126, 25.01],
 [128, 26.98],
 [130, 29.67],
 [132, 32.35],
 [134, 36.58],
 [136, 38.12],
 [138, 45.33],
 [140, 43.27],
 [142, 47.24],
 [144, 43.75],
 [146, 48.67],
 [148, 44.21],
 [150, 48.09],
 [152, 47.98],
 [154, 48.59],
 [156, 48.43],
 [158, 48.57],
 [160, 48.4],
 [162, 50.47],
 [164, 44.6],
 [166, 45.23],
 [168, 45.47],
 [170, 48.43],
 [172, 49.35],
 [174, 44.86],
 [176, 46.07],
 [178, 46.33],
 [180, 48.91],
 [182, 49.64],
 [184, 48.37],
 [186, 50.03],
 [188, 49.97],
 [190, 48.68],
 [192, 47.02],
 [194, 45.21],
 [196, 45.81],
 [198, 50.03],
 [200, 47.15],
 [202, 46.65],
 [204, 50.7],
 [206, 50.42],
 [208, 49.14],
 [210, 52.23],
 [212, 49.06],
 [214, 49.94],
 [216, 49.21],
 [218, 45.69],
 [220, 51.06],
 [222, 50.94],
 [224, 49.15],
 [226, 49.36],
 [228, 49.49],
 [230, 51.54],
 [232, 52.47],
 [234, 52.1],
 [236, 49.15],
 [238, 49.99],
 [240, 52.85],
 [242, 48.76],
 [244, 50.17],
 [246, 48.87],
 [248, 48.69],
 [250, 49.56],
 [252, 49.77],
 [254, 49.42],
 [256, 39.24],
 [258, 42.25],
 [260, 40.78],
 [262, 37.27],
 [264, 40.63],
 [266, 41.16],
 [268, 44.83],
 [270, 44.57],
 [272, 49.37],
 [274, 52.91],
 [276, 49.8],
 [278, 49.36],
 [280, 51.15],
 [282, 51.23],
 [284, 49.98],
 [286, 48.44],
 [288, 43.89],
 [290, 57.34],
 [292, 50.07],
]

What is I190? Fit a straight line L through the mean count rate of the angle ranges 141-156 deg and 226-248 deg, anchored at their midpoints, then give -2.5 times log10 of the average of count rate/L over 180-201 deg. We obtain 0.009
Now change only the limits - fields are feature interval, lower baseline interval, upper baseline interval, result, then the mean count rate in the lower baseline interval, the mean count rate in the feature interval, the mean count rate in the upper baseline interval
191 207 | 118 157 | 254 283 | -0.16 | 37.6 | 47.9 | 45.5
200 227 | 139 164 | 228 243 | 0.01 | 47.2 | 49.4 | 50.9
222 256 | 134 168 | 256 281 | -0.10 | 46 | 49.8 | 45.1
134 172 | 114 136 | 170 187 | -0.22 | 27.3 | 46.2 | 48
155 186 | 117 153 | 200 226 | -0.13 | 36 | 47.6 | 49.4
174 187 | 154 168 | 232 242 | 0.01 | 47.5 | 48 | 50.9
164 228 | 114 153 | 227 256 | -0.11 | 35.2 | 48.3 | 49.8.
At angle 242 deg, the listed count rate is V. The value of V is 48.76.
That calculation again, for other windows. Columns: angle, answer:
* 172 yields 49.35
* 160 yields 48.4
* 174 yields 44.86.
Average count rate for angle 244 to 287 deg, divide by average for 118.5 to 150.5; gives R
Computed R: 1.31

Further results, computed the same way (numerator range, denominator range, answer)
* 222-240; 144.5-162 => 1.06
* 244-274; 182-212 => 0.93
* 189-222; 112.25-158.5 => 1.33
